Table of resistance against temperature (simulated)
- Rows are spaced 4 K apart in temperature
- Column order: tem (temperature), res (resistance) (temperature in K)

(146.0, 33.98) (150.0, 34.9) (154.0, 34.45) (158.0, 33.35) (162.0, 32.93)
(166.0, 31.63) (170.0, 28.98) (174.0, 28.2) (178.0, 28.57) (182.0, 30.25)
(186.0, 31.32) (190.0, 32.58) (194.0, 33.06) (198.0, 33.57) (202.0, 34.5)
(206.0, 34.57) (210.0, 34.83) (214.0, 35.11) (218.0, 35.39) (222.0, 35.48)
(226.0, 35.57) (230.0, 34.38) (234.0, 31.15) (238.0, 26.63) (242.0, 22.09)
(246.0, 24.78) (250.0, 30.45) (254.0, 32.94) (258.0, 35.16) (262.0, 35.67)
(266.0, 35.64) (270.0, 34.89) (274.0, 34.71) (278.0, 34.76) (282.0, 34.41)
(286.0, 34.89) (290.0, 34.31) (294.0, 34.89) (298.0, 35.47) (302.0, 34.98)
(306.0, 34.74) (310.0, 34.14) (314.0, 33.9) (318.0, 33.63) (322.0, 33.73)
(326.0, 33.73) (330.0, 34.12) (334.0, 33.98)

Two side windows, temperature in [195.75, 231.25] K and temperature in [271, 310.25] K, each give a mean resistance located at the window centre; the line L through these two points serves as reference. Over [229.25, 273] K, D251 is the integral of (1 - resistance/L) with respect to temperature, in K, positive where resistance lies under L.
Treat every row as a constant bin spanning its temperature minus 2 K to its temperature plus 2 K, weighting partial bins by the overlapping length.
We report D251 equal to 4.5 K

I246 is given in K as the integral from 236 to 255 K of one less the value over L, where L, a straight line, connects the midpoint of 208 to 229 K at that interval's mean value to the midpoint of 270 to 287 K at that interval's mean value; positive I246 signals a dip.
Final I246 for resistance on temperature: 4.3 K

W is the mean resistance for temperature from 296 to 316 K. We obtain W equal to 34.6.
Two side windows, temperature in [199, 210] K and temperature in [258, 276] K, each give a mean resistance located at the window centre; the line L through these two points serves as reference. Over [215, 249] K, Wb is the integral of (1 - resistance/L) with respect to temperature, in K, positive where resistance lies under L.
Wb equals 3.90 K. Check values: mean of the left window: 34.5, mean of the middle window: 30.8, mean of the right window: 35.2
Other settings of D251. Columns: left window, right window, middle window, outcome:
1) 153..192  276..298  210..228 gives -1.5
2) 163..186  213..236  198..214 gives -0.9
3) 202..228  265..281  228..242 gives 2.2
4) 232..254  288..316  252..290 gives -4.8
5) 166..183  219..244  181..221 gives -4.7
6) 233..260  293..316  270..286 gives -1.3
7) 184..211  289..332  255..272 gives -0.6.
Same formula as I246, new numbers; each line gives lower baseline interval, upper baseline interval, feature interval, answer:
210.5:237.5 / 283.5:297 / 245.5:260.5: 1.21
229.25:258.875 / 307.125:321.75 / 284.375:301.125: -1.24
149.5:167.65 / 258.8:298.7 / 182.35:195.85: 0.68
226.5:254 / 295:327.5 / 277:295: -1.23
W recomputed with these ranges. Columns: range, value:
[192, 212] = 34.1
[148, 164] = 33.9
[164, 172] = 30.3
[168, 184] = 29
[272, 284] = 34.6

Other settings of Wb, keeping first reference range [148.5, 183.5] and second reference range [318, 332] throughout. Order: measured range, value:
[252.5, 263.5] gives -0.6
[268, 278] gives -0.5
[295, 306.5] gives -0.6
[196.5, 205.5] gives -0.6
